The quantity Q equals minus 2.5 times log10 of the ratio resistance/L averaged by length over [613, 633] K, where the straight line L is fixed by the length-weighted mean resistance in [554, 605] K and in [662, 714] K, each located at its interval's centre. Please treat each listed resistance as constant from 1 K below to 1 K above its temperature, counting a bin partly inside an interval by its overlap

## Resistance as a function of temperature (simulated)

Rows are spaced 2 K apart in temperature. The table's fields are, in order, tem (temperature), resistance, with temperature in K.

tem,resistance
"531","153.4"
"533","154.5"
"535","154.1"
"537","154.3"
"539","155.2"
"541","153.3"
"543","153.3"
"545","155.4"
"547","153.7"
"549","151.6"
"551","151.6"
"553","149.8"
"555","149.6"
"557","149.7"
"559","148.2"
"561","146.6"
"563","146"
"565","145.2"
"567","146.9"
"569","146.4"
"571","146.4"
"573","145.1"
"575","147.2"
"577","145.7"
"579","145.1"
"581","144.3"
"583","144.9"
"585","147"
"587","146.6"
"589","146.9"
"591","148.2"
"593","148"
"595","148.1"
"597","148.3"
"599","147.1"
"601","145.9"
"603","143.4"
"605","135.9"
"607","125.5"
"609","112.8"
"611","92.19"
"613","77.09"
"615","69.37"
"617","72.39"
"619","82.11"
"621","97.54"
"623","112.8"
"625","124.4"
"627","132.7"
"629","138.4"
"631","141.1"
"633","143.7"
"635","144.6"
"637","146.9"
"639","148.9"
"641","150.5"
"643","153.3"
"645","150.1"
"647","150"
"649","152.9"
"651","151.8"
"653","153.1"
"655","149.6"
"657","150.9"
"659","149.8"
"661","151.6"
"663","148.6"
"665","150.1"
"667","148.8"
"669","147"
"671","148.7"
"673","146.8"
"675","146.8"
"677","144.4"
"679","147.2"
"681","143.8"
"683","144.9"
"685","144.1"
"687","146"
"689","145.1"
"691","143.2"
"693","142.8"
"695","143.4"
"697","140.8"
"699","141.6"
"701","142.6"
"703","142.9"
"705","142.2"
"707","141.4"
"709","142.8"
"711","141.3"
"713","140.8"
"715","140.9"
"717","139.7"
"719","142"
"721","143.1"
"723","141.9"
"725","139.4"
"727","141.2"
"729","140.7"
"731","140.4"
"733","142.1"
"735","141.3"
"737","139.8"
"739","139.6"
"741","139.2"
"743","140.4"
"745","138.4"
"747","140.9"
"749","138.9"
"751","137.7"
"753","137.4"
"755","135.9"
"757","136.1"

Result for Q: 0.32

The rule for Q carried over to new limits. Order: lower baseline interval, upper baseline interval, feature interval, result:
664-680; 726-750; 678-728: 0.011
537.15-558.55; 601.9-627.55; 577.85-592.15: -0.158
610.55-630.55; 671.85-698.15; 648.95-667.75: -0.189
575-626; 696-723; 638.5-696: -0.095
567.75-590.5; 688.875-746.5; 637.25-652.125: -0.052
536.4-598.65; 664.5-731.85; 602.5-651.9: 0.163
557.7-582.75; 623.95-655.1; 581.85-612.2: 0.058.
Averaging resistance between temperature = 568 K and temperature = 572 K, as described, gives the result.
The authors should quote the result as 146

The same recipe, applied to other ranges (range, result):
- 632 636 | 144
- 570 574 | 146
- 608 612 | 102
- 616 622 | 84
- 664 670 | 149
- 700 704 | 143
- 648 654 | 153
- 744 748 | 140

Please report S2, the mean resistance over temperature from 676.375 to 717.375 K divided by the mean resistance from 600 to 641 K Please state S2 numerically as 1.19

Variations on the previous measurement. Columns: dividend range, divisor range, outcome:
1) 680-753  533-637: 1.03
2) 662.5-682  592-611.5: 1.08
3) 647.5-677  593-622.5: 1.30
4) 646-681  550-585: 1.01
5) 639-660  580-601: 1.03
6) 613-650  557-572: 0.87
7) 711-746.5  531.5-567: 0.93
